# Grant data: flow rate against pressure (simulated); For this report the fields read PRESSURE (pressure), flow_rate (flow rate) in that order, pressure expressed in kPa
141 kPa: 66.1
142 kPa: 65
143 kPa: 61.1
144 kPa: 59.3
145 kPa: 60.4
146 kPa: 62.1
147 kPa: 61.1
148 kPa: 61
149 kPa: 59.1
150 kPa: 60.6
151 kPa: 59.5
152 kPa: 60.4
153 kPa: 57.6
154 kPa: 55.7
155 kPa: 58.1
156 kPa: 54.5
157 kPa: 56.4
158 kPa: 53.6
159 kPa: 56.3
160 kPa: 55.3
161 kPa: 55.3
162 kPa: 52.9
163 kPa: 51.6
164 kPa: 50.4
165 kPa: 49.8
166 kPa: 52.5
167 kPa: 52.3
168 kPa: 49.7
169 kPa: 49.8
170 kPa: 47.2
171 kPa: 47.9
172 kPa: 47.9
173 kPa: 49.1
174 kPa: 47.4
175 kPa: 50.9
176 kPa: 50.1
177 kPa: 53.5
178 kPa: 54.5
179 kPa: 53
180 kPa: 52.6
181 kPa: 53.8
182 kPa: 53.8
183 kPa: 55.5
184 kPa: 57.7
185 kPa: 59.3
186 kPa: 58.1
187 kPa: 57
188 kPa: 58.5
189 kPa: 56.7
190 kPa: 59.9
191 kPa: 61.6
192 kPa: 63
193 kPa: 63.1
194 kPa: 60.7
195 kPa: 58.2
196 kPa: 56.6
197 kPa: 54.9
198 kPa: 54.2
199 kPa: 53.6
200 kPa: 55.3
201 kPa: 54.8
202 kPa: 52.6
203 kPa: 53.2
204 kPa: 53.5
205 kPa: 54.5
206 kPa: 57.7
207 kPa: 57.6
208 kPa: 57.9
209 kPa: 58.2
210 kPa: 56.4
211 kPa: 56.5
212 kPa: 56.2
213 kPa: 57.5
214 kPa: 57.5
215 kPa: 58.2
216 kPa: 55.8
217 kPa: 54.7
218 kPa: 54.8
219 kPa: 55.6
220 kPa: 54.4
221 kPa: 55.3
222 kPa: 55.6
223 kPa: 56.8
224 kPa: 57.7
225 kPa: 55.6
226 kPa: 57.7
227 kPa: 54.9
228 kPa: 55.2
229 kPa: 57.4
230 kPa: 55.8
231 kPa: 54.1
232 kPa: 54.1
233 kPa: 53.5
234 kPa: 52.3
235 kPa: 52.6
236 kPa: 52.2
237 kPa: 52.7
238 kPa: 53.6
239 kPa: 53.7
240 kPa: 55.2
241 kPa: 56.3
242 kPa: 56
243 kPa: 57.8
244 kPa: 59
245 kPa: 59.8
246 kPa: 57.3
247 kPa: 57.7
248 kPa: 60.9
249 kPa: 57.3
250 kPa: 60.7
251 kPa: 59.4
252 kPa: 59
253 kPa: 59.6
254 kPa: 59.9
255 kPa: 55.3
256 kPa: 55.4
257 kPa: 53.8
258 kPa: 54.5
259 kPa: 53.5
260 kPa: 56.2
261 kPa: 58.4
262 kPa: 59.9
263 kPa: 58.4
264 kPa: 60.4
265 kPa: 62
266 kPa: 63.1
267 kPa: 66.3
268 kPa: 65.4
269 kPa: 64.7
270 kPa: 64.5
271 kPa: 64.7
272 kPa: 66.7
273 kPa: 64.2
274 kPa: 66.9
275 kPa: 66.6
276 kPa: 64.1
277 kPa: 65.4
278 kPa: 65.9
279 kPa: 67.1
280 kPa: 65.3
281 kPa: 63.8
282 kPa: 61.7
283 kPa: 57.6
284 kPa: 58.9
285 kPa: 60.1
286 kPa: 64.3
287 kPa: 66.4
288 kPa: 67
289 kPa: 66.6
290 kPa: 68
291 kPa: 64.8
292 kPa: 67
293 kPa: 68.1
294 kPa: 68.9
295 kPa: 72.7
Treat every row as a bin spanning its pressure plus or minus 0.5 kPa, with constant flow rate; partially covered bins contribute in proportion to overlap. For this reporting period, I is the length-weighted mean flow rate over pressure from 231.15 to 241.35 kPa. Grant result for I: 53.6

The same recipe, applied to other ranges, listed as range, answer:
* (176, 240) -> 55.9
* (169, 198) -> 55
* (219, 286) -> 58.8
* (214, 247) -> 55.6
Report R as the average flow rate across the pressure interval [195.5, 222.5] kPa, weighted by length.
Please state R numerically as 55.7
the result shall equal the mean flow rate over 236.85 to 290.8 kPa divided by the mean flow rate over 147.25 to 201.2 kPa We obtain 1.10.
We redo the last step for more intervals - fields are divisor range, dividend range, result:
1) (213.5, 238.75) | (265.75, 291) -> 1.17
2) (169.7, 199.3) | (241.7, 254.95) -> 1.07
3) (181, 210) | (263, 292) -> 1.13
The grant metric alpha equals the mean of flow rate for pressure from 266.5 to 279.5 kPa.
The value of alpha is 65.6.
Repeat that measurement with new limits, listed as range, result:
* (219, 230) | 56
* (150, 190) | 53.9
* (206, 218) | 56.9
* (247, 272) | 59.8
